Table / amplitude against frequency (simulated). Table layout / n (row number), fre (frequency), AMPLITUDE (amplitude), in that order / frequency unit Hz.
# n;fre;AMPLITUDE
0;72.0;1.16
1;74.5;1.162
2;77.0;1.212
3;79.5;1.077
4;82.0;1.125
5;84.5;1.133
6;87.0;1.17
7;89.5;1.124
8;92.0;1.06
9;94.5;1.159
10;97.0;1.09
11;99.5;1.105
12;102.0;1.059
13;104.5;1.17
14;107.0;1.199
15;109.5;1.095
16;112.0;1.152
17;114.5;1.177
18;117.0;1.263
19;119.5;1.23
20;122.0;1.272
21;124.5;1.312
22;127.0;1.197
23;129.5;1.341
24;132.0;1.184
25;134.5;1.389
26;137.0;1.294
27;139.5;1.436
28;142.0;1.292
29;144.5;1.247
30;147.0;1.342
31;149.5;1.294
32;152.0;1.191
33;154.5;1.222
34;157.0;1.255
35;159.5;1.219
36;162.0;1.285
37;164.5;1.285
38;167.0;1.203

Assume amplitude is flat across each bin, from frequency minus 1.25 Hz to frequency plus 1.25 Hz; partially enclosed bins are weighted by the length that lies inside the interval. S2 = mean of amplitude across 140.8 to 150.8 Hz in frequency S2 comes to 1.29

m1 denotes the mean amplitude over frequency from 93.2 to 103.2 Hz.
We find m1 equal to 1.1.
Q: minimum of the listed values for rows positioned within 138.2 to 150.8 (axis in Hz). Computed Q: 1.247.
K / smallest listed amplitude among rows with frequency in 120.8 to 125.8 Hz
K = 1.272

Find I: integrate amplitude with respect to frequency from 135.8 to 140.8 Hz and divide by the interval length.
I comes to 1.36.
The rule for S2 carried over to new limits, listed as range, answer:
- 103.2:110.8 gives 1.15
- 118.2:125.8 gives 1.27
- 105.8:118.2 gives 1.18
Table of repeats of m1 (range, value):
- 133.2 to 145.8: 1.33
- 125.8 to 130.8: 1.27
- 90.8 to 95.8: 1.11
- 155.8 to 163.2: 1.25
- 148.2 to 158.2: 1.24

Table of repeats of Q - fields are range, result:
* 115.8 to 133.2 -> 1.184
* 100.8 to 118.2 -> 1.059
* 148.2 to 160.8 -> 1.191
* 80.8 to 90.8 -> 1.124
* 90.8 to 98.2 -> 1.06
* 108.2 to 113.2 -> 1.095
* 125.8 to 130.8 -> 1.197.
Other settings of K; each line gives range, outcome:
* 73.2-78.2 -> 1.162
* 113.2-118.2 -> 1.177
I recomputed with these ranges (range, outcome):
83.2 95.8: 1.13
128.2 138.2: 1.3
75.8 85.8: 1.14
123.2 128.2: 1.26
